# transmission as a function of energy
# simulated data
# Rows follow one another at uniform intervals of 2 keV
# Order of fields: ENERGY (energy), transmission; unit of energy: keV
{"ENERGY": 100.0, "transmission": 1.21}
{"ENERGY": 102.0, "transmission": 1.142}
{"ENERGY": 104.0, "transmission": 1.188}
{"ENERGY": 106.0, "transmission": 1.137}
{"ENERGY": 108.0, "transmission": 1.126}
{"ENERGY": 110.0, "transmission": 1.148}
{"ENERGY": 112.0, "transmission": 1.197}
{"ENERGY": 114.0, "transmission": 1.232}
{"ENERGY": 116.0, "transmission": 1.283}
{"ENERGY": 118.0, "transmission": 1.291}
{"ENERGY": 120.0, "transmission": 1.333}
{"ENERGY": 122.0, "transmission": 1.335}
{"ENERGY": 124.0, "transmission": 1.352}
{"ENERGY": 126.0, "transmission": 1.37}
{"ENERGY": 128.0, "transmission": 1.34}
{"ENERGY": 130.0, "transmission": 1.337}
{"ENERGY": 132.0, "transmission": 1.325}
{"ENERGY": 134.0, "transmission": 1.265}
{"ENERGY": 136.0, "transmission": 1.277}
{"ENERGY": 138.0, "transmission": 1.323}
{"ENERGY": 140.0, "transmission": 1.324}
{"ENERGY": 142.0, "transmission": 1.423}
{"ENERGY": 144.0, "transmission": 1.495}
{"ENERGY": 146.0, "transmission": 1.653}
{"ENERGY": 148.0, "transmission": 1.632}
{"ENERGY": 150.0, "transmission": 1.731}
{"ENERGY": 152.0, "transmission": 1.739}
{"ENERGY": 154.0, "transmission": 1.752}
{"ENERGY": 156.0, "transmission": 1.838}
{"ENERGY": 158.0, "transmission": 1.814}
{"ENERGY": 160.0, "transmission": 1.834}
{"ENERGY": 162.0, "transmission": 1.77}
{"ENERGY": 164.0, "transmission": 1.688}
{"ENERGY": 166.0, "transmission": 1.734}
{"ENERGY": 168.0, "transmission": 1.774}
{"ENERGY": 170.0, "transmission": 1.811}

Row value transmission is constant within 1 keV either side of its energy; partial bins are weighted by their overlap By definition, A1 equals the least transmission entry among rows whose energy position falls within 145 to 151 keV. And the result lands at 1.632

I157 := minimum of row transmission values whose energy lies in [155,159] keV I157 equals 1.814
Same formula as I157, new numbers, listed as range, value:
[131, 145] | 1.265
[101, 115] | 1.126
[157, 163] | 1.77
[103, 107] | 1.137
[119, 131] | 1.333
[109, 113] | 1.148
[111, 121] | 1.197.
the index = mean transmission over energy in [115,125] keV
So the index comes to 1.32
